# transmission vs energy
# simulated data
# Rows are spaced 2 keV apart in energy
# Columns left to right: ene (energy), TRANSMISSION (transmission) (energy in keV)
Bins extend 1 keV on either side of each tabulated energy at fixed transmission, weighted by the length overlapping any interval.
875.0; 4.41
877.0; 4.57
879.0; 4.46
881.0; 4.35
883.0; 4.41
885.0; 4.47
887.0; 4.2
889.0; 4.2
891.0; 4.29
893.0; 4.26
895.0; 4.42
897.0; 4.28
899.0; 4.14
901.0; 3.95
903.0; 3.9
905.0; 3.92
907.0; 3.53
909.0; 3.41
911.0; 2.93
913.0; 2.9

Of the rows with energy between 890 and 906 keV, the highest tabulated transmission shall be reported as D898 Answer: 4.42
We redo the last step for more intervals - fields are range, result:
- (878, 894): 4.47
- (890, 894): 4.29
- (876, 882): 4.57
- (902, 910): 3.92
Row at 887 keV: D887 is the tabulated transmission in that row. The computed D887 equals 4.2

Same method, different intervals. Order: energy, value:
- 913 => 2.9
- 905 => 3.92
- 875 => 4.41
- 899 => 4.14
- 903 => 3.9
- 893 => 4.26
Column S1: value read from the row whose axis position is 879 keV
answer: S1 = 4.46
